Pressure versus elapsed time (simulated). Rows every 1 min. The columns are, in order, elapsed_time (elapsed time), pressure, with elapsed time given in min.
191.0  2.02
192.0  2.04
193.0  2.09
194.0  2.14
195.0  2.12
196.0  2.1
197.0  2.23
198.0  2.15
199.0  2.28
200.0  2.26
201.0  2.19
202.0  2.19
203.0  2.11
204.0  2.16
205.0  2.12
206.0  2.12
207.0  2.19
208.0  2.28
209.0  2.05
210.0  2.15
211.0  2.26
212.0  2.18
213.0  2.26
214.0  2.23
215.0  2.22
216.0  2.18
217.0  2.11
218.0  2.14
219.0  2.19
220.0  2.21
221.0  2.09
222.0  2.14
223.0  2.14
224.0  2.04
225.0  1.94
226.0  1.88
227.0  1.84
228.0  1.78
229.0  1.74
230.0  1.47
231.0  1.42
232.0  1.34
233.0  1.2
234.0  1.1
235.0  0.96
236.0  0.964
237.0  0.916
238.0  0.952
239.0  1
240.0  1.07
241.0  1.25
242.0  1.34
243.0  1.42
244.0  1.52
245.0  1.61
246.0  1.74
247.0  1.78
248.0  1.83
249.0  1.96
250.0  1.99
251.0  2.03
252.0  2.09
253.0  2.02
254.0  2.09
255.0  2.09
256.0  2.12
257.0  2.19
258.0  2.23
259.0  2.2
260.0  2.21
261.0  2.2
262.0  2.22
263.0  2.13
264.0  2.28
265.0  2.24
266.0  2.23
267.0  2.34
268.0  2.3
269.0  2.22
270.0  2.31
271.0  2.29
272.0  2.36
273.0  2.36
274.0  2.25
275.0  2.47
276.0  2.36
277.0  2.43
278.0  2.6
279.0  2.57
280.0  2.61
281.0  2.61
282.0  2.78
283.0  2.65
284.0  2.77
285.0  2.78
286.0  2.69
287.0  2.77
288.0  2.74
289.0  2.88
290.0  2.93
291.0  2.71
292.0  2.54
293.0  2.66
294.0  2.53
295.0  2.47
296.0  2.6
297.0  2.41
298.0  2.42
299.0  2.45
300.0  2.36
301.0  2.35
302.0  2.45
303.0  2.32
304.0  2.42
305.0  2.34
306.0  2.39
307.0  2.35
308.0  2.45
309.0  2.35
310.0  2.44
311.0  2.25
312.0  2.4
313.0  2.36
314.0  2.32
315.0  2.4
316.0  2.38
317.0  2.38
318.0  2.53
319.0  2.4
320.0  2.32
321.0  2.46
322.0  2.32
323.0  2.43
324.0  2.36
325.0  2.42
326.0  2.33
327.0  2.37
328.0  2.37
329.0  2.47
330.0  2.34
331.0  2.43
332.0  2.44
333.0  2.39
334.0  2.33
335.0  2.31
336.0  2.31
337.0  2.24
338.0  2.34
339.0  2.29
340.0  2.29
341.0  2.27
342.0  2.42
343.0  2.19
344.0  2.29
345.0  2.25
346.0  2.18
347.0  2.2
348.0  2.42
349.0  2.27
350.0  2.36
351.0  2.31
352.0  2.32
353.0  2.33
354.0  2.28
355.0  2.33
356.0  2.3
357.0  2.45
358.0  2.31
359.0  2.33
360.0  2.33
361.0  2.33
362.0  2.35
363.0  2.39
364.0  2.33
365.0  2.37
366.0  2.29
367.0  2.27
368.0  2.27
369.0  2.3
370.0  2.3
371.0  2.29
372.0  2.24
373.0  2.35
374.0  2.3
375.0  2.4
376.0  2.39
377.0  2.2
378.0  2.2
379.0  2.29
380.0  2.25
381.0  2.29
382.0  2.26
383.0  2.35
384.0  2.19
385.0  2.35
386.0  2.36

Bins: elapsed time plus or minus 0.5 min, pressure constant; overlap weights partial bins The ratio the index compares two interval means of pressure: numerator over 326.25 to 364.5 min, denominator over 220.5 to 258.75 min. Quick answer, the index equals 1.39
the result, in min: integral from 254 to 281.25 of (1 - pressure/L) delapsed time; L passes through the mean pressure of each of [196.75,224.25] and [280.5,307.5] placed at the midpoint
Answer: 1.6 min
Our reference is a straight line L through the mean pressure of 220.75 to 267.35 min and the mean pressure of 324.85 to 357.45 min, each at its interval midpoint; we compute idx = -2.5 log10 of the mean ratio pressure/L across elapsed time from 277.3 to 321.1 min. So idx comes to -0.21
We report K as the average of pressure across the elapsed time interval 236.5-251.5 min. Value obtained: 1.49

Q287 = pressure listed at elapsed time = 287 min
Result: 2.77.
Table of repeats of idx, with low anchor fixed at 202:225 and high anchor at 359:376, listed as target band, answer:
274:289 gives -0.18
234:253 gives 0.43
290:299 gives -0.14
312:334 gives -0.05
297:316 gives -0.06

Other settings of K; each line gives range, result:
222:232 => 1.8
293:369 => 2.36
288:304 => 2.54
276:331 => 2.49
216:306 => 2.11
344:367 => 2.32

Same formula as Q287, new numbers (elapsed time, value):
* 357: 2.45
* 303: 2.32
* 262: 2.22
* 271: 2.29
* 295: 2.47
